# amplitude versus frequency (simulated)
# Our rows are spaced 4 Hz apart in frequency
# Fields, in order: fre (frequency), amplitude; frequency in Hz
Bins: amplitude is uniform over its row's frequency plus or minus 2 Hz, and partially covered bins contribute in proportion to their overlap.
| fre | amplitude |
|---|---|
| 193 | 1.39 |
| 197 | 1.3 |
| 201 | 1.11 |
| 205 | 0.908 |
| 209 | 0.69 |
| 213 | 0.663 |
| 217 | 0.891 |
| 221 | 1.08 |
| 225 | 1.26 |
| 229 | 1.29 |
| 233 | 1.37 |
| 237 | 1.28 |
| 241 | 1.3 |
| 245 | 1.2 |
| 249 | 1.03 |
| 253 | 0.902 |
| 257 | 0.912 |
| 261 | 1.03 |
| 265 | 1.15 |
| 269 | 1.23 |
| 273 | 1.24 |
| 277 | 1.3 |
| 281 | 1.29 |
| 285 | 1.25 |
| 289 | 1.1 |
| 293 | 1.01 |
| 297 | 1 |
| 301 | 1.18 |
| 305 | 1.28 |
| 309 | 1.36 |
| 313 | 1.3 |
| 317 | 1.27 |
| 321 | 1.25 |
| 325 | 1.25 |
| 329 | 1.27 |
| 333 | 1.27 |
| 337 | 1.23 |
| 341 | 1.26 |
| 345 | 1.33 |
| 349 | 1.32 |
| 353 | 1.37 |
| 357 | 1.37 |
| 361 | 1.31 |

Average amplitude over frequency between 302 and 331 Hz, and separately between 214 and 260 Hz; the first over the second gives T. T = 1.14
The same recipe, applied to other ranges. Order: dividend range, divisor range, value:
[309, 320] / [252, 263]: 1.36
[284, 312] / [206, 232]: 1.18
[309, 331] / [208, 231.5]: 1.28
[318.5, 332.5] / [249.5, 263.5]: 1.31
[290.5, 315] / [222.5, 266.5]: 1.03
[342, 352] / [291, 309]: 1.16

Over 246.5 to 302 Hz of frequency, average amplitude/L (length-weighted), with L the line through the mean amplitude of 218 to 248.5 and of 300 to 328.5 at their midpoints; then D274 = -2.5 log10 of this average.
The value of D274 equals 0.13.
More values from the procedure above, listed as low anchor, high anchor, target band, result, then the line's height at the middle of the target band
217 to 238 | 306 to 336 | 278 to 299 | 0.11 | 1.26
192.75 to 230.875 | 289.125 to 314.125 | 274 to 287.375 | -0.11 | 1.15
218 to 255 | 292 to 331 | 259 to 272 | 0.05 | 1.2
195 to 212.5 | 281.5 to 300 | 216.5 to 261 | -0.11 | 1.03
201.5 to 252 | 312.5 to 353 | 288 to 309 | 0.07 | 1.21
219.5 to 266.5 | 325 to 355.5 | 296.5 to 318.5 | 0.00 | 1.24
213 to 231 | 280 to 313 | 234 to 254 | -0.05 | 1.11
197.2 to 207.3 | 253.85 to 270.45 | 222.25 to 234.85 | -0.22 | 1.06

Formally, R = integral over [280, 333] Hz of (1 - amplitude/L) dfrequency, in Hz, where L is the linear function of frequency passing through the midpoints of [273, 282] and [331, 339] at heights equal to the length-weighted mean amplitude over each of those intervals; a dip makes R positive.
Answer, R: 2.1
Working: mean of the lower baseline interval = 1.28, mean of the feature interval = 1.22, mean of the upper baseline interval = 1.25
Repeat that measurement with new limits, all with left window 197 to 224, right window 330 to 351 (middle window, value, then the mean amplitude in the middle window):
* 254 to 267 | 0.6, 1.02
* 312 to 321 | -0.4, 1.28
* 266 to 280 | -1.9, 1.25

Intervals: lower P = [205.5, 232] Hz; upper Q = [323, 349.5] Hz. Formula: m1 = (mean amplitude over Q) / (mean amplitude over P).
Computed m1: 1.29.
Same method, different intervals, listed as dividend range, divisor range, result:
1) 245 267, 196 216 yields 1.12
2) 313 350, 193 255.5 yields 1.16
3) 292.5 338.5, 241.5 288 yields 1.07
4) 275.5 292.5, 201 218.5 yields 1.48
